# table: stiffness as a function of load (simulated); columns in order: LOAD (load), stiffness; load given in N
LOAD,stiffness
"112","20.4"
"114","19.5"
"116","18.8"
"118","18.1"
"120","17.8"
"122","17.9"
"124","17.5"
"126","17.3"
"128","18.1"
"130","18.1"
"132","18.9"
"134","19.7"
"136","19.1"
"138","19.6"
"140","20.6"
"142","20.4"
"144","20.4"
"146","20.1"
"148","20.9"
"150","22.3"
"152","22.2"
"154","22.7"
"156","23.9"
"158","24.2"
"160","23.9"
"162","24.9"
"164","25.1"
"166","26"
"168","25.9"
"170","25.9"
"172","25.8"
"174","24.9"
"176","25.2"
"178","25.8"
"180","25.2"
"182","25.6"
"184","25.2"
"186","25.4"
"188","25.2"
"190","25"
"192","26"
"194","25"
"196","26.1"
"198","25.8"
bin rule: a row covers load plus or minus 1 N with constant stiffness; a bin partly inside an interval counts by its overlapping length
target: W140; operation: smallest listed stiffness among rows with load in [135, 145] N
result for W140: 19.1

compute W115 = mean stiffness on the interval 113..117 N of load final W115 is 19.1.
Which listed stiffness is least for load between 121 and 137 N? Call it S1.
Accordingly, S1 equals 17.3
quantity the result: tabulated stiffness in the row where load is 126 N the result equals 17.3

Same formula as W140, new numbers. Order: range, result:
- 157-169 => 23.9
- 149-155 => 22.2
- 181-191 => 25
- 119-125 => 17.5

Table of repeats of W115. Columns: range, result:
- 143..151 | 20.9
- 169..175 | 25.5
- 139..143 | 20.5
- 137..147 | 20.2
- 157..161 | 24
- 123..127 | 17.4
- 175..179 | 25.5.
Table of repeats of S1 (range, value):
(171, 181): 24.9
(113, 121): 17.8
